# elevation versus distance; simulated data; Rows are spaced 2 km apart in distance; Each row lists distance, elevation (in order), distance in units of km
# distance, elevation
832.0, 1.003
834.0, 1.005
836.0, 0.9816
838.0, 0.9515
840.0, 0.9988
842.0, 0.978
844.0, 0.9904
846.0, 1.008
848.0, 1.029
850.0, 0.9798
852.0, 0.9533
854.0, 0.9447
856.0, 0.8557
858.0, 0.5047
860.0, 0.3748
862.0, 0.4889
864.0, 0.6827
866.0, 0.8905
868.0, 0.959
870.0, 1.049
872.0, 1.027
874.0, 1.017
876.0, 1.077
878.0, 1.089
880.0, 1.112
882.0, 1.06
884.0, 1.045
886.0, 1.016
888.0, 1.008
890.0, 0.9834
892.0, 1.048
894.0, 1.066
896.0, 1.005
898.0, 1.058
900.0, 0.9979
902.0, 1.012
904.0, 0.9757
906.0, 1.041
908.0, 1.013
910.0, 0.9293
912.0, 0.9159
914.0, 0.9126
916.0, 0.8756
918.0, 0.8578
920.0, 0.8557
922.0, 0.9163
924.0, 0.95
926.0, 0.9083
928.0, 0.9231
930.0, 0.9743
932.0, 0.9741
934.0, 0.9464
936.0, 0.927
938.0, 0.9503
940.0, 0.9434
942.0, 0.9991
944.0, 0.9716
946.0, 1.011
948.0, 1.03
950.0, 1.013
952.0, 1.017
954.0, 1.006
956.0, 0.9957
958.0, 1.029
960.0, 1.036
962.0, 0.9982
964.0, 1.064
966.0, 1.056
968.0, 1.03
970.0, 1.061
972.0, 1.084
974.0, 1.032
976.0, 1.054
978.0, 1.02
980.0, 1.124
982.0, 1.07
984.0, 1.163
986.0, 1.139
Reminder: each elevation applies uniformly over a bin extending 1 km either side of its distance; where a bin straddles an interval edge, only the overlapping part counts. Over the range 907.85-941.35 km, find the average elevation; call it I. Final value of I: 0.926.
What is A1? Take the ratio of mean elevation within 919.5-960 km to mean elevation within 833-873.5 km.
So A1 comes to 1.10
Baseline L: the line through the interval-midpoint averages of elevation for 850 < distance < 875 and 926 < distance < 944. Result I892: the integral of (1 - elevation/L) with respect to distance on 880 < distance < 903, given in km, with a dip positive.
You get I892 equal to -4.2 km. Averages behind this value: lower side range 0.819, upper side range 0.953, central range 1.03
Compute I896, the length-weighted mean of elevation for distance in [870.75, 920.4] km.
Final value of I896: 1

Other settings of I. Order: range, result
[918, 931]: 0.916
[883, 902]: 1.02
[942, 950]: 1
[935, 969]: 1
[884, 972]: 0.986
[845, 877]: 0.865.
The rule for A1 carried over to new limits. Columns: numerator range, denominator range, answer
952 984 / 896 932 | 1.10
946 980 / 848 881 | 1.18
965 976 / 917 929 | 1.17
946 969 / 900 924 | 1.09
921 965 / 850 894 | 1.07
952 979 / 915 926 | 1.16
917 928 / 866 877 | 0.89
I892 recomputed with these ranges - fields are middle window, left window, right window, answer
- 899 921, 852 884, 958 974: 0.2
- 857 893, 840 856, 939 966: 2.7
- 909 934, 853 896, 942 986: 1.7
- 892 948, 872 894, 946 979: 4.1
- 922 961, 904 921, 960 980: 0.4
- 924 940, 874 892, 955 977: 1.5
